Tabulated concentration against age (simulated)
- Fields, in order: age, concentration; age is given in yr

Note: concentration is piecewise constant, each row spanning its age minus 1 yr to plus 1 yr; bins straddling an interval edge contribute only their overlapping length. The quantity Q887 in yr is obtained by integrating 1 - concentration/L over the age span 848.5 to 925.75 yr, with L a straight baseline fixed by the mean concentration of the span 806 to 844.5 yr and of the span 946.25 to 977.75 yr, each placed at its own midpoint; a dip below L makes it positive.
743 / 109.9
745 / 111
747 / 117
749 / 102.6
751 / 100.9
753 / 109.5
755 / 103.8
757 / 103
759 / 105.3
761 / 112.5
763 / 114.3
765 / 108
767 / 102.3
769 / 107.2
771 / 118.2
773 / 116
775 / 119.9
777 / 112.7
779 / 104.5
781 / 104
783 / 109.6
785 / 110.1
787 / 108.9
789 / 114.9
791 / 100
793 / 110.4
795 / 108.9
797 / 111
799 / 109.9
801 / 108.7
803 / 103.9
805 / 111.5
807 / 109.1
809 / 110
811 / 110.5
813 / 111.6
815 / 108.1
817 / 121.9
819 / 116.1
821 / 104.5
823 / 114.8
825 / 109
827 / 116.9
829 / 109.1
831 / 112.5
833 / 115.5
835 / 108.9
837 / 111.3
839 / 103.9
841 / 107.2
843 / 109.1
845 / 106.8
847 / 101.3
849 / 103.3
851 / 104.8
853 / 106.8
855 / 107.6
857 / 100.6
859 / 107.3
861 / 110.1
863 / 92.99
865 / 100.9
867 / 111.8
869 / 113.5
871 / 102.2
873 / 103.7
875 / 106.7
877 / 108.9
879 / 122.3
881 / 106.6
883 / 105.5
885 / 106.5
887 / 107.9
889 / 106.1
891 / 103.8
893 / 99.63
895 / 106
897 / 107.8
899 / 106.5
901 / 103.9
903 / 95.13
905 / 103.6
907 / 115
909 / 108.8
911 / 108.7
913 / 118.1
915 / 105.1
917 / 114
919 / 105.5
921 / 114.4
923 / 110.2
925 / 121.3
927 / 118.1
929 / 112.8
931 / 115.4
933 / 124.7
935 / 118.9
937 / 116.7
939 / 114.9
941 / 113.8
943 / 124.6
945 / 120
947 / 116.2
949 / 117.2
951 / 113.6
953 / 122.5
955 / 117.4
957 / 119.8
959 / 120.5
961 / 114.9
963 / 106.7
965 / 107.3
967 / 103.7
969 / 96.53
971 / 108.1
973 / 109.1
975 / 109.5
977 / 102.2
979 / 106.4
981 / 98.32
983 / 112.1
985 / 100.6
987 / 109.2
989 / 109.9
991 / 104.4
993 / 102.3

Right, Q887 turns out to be 2.80 yr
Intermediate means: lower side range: 111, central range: 107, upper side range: 112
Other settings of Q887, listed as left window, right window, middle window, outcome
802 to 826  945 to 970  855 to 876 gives 1.3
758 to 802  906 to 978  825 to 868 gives 1.6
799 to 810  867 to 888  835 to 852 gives 0.4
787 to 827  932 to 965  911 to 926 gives 0.4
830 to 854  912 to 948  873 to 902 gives 1.3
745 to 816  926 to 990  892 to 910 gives 1.0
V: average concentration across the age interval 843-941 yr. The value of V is 109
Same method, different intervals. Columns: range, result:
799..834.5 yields 111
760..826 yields 110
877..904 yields 106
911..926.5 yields 113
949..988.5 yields 110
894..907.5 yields 105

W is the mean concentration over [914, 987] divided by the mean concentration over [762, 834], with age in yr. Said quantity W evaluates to 1.0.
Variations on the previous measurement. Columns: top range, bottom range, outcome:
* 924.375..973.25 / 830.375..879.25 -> 1.08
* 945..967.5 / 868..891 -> 1.07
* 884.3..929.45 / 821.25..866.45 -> 1.01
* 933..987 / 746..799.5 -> 1.03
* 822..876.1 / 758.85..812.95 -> 0.98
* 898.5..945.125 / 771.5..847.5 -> 1.02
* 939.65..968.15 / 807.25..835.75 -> 1.03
